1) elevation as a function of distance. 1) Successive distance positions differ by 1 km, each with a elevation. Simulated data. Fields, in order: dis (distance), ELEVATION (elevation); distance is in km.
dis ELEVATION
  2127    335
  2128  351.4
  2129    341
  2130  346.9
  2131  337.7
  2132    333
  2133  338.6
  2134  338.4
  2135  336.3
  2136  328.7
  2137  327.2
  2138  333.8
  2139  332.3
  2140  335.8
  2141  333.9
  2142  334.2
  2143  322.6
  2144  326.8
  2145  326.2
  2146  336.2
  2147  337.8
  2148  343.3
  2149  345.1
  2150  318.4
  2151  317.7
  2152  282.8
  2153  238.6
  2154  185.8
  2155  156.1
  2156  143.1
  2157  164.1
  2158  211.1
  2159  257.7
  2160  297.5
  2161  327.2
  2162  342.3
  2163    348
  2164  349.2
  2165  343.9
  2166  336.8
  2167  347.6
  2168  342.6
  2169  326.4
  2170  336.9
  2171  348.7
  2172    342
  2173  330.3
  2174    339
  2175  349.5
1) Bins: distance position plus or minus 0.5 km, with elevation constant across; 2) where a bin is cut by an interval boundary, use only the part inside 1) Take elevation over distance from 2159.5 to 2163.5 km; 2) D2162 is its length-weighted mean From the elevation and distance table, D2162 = 329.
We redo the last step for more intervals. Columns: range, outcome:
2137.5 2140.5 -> 334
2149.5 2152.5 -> 306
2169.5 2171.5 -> 343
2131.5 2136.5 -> 335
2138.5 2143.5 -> 332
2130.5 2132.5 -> 335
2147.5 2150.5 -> 336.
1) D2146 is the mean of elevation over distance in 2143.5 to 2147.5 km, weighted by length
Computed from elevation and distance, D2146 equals 332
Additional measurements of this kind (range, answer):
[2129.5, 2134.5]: 339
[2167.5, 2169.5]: 334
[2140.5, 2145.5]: 329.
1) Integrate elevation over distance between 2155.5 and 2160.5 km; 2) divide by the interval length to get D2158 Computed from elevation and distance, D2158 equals 215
